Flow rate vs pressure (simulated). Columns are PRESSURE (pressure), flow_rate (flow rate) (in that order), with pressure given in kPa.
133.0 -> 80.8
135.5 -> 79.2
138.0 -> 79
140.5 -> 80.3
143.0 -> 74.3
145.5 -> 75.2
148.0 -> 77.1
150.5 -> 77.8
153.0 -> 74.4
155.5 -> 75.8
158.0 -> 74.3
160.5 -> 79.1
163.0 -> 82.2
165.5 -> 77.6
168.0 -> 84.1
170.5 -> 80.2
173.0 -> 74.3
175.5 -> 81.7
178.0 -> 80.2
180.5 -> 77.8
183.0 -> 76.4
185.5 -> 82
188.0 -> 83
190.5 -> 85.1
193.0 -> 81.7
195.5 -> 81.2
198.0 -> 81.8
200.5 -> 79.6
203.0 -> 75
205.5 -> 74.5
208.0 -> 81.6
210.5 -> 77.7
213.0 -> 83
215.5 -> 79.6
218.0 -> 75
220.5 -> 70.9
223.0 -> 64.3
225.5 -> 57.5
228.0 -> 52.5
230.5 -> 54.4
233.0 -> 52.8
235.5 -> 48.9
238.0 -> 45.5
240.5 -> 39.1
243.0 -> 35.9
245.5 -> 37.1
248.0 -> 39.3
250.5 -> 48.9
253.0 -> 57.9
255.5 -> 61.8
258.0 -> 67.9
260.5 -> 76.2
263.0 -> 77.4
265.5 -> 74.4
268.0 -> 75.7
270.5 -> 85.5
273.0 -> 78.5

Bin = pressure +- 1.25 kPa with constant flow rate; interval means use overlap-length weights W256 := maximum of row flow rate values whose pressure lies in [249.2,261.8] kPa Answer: 76.2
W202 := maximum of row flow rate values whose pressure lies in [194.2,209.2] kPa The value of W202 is 81.8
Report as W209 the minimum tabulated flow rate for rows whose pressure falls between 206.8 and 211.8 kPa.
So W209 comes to 77.7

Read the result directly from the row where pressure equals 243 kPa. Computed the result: 35.9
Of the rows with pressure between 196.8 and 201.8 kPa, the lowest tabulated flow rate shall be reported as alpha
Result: 79.6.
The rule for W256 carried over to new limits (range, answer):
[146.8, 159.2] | 77.8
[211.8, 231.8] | 83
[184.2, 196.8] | 85.1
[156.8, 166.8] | 82.2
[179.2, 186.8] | 82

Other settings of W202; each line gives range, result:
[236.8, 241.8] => 45.5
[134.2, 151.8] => 80.3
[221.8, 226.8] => 64.3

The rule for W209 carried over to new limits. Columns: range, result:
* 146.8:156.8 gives 74.4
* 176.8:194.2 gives 76.4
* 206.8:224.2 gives 64.3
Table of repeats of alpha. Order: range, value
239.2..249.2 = 35.9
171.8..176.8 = 74.3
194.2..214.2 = 74.5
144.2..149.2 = 75.2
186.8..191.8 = 83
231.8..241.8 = 39.1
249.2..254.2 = 48.9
